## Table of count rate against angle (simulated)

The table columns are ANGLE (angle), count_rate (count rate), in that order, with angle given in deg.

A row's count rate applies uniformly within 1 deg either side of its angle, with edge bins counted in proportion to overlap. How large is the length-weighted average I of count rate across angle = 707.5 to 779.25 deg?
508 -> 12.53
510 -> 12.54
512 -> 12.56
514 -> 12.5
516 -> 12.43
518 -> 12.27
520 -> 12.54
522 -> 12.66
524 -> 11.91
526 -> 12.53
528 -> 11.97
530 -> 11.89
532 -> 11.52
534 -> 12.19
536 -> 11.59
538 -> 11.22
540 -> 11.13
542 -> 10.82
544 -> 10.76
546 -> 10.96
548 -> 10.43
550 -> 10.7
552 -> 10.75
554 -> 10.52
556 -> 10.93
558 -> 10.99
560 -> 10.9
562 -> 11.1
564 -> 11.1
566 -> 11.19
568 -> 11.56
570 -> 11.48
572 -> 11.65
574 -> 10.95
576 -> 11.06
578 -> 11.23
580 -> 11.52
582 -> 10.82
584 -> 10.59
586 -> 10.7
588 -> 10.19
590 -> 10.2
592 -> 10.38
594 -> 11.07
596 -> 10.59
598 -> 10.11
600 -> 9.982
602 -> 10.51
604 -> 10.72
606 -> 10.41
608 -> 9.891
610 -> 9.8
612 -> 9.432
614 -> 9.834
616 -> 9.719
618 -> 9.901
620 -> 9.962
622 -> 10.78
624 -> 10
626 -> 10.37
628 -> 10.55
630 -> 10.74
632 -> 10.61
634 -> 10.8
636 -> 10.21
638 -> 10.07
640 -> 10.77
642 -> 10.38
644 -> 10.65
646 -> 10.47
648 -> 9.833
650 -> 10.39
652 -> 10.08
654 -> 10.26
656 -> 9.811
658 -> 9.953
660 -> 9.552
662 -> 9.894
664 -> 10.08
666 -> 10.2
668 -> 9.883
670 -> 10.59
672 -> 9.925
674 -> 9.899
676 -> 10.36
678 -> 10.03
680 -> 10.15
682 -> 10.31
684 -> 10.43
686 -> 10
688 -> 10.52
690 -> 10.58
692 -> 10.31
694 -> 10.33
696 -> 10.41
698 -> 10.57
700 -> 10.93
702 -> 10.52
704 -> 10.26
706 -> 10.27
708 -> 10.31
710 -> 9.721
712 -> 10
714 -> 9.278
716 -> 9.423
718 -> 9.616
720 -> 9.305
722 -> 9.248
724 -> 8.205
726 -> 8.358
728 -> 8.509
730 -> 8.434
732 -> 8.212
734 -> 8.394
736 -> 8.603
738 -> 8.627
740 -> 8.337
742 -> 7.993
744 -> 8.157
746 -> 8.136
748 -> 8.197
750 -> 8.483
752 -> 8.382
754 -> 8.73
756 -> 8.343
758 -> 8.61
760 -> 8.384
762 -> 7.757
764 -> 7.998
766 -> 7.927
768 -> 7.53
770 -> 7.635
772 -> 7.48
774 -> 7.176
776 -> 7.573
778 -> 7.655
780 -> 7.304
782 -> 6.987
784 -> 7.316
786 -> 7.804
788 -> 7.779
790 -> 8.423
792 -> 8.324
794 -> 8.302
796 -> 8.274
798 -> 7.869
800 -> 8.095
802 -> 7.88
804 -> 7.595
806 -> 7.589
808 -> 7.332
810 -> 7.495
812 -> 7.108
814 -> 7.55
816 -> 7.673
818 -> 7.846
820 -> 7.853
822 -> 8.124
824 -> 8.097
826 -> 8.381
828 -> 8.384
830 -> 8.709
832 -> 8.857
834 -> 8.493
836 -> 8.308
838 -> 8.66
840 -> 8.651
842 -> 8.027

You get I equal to 8.45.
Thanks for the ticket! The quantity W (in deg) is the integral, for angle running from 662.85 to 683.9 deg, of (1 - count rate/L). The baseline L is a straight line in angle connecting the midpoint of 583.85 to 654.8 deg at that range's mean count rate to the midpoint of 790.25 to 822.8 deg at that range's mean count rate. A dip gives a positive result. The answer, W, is -1.25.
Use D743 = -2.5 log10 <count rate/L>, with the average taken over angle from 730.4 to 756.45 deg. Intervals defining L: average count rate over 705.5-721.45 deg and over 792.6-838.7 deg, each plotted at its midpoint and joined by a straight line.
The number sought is 0.11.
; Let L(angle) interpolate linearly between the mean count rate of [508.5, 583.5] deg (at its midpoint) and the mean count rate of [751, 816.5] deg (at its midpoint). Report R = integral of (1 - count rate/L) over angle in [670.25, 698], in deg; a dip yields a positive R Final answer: -2.7 deg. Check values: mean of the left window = 11.5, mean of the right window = 7.82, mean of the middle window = 10.3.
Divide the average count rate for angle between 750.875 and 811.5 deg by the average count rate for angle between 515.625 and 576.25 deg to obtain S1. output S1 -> 0.69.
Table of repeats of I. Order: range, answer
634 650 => 10.4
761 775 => 7.64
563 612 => 10.7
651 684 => 10.1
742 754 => 8.29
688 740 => 9.53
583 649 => 10.3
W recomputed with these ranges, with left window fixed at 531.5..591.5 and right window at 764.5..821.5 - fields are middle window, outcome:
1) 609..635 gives -0.1 deg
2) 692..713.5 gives -3.1 deg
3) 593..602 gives 0.0 deg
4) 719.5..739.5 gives 0.1 deg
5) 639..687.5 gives -3.1 deg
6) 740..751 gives 0.2 deg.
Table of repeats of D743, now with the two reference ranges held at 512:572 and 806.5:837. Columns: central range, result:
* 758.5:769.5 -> 0.103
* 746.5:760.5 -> 0.052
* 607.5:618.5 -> 0.091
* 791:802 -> 0.023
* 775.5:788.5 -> 0.140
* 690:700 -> -0.097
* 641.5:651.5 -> -0.015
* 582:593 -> 0.048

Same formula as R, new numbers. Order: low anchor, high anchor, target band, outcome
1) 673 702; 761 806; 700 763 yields 1.9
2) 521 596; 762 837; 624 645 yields -0.8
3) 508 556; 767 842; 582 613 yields 1.3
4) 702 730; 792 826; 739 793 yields 3.9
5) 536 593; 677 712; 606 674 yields 2.7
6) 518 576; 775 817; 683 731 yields -4.2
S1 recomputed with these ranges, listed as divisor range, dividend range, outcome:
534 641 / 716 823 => 0.76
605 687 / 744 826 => 0.77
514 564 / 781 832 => 0.69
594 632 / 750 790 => 0.77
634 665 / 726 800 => 0.79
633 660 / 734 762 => 0.82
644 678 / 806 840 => 0.80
